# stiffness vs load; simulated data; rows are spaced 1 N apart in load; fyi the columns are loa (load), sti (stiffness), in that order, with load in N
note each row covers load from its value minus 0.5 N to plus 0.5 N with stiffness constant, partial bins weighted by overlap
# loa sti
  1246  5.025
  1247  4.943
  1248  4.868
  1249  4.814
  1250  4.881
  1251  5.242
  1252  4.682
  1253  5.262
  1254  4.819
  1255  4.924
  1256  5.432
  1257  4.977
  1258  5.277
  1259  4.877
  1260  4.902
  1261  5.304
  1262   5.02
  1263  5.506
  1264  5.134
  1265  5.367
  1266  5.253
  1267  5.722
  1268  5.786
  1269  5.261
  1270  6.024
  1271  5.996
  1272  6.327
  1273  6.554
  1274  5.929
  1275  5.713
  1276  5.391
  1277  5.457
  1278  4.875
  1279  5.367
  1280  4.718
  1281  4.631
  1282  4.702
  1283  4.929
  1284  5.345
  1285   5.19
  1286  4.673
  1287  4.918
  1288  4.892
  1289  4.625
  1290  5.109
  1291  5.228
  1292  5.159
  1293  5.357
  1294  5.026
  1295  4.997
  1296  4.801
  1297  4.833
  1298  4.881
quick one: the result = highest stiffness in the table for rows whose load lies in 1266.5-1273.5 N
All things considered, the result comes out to 6.554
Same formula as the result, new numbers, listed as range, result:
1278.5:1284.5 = 5.367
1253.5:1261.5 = 5.432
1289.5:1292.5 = 5.228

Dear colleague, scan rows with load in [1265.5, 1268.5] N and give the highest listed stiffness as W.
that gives 5.786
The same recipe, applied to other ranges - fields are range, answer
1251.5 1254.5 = 5.262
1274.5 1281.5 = 5.713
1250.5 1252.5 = 5.242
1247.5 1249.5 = 4.868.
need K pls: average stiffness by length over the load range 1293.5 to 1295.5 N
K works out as 5.01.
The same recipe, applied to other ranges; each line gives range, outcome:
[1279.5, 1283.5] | 4.75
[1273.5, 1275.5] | 5.82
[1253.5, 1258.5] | 5.09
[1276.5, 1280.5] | 5.1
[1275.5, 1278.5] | 5.24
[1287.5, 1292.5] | 5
